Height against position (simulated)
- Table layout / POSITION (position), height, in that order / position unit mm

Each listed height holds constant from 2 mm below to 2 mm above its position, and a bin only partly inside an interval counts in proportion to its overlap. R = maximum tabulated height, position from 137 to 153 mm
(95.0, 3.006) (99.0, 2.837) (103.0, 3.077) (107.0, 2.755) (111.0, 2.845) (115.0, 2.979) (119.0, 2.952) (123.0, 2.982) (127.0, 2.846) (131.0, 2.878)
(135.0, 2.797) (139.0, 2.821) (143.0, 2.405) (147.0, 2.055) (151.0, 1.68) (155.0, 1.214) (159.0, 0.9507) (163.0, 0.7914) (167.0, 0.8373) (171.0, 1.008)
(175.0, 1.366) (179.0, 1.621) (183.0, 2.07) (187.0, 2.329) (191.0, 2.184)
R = 2.821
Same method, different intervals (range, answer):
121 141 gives 2.982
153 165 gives 1.214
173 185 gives 2.07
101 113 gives 3.077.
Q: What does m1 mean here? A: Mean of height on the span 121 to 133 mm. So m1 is 2.9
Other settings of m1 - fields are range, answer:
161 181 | 1.12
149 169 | 1.09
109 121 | 2.93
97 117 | 2.9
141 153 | 2.05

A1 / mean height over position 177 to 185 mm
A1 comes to 1.85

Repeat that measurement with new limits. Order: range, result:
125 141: 2.84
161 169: 0.814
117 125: 2.97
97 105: 2.96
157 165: 0.871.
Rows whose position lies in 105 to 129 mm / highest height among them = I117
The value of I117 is 2.982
